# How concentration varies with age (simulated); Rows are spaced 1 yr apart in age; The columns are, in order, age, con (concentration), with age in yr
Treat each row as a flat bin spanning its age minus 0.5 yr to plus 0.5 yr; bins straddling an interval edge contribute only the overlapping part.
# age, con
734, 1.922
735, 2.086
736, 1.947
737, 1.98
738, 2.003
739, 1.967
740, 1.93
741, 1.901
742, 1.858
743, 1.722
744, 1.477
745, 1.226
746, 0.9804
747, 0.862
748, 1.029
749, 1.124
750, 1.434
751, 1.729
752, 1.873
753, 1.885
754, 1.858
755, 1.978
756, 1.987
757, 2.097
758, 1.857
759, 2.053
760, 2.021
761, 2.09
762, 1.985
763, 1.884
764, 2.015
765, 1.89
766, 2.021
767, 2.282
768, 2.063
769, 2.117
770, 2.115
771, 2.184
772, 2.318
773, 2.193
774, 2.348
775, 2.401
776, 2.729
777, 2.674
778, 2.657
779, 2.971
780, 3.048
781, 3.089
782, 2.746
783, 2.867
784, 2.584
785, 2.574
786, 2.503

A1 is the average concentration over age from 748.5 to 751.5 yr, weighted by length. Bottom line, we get 1.43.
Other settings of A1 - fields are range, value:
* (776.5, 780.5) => 2.84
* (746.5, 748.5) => 0.946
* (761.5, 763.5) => 1.93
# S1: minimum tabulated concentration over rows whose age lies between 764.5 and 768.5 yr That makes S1 1.89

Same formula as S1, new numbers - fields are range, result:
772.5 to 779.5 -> 2.193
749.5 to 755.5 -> 1.434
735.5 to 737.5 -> 1.947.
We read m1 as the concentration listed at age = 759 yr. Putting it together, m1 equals 2.053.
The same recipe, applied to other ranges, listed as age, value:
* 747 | 0.862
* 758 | 1.857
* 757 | 2.097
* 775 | 2.401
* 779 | 2.971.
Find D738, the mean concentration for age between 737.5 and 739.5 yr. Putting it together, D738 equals 1.99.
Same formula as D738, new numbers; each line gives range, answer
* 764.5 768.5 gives 2.06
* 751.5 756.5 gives 1.92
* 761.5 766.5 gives 1.96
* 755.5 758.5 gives 1.98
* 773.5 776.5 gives 2.49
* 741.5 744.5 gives 1.69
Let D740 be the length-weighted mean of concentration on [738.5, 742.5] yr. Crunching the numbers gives 1.91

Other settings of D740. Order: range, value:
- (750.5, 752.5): 1.8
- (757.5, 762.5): 2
